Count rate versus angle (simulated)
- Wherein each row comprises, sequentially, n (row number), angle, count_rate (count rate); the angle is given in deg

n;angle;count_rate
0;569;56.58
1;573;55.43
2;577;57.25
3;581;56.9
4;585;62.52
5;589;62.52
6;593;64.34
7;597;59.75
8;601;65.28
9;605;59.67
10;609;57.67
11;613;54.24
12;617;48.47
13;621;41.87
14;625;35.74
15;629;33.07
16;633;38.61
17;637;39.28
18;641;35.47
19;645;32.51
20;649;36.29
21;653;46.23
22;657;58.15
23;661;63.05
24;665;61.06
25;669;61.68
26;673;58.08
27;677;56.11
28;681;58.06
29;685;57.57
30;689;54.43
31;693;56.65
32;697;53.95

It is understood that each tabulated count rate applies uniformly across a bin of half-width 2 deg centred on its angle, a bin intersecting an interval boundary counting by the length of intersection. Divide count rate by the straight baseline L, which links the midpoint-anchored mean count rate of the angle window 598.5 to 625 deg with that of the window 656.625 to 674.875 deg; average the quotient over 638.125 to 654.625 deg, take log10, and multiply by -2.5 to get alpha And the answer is 0.47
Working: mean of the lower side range 53.2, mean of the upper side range 60.6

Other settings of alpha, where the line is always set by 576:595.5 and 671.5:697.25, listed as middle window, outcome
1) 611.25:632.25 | 0.37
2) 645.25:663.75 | 0.17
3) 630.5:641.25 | 0.47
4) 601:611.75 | 0.01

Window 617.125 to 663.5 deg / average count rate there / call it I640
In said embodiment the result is 42.3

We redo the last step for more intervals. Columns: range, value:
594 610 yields 61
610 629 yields 44.5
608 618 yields 53.5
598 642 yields 46.9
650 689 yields 57.1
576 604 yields 61.3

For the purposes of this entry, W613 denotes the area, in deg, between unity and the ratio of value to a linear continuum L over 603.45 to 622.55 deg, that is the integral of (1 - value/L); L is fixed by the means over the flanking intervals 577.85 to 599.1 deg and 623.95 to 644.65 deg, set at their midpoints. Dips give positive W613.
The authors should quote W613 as -1.83 deg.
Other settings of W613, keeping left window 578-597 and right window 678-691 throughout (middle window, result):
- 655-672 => -0.9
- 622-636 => 5.4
